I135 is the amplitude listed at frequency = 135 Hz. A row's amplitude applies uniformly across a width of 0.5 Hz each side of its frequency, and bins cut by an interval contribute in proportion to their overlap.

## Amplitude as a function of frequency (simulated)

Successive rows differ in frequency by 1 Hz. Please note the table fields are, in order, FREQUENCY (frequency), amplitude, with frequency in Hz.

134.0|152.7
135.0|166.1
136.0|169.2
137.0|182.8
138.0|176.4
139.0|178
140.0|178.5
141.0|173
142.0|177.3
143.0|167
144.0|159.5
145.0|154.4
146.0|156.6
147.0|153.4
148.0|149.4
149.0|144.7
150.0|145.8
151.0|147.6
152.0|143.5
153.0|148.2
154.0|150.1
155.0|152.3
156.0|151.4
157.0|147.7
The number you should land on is 166.1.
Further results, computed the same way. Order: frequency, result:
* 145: 154.4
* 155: 152.3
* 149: 144.7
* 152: 143.5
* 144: 159.5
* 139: 178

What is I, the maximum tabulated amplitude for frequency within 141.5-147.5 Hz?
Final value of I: 177.3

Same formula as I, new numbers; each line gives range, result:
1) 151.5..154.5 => 150.1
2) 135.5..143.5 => 182.8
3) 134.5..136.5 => 169.2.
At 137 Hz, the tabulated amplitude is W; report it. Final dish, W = 182.8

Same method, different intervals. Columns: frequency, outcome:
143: 167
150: 145.8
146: 156.6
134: 152.7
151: 147.6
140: 178.5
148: 149.4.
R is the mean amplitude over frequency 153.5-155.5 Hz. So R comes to 151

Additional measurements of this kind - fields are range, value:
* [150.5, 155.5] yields 148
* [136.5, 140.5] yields 179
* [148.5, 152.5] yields 145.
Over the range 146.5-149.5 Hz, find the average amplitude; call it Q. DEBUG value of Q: 149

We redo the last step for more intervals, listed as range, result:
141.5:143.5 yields 172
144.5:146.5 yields 156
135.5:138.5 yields 176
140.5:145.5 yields 166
